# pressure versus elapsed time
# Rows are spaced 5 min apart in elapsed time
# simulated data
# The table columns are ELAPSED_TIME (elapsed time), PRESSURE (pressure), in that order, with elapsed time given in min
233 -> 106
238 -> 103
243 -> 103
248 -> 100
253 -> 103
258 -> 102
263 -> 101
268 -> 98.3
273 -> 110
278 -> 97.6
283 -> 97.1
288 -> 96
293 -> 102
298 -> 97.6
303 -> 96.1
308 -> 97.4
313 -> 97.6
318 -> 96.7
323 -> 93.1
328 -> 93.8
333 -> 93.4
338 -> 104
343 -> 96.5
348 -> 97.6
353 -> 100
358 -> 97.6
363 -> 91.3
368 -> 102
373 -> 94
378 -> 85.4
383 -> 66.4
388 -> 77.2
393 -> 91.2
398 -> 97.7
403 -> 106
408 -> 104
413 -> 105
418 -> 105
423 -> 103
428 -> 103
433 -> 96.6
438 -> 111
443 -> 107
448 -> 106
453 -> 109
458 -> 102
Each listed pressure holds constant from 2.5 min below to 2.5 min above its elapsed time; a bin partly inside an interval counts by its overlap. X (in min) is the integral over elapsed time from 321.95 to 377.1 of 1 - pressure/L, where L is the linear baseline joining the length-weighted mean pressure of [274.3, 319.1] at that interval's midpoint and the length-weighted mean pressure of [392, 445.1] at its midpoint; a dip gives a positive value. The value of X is 2.03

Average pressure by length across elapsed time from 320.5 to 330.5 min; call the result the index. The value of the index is 93.5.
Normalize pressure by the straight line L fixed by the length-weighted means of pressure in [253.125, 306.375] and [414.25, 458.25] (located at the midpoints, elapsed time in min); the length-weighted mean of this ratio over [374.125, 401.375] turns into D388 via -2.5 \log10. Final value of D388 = 0.21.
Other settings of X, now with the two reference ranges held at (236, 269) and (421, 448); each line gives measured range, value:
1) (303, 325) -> 1.34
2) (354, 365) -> 0.84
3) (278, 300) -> 0.86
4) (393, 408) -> 0.49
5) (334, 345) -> 0.36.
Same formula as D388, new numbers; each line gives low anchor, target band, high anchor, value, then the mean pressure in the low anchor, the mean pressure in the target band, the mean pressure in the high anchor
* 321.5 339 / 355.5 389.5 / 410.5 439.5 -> 0.13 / 95.6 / 88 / 104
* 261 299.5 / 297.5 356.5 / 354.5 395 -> -0.03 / 100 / 97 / 88.4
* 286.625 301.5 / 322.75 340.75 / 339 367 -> 0.01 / 98.6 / 96.5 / 97.3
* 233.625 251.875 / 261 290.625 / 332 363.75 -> 0.01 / 102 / 100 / 97.7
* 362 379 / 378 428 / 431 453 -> 0.05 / 94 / 95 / 106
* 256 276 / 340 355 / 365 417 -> -0.02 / 103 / 98.2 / 93.2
